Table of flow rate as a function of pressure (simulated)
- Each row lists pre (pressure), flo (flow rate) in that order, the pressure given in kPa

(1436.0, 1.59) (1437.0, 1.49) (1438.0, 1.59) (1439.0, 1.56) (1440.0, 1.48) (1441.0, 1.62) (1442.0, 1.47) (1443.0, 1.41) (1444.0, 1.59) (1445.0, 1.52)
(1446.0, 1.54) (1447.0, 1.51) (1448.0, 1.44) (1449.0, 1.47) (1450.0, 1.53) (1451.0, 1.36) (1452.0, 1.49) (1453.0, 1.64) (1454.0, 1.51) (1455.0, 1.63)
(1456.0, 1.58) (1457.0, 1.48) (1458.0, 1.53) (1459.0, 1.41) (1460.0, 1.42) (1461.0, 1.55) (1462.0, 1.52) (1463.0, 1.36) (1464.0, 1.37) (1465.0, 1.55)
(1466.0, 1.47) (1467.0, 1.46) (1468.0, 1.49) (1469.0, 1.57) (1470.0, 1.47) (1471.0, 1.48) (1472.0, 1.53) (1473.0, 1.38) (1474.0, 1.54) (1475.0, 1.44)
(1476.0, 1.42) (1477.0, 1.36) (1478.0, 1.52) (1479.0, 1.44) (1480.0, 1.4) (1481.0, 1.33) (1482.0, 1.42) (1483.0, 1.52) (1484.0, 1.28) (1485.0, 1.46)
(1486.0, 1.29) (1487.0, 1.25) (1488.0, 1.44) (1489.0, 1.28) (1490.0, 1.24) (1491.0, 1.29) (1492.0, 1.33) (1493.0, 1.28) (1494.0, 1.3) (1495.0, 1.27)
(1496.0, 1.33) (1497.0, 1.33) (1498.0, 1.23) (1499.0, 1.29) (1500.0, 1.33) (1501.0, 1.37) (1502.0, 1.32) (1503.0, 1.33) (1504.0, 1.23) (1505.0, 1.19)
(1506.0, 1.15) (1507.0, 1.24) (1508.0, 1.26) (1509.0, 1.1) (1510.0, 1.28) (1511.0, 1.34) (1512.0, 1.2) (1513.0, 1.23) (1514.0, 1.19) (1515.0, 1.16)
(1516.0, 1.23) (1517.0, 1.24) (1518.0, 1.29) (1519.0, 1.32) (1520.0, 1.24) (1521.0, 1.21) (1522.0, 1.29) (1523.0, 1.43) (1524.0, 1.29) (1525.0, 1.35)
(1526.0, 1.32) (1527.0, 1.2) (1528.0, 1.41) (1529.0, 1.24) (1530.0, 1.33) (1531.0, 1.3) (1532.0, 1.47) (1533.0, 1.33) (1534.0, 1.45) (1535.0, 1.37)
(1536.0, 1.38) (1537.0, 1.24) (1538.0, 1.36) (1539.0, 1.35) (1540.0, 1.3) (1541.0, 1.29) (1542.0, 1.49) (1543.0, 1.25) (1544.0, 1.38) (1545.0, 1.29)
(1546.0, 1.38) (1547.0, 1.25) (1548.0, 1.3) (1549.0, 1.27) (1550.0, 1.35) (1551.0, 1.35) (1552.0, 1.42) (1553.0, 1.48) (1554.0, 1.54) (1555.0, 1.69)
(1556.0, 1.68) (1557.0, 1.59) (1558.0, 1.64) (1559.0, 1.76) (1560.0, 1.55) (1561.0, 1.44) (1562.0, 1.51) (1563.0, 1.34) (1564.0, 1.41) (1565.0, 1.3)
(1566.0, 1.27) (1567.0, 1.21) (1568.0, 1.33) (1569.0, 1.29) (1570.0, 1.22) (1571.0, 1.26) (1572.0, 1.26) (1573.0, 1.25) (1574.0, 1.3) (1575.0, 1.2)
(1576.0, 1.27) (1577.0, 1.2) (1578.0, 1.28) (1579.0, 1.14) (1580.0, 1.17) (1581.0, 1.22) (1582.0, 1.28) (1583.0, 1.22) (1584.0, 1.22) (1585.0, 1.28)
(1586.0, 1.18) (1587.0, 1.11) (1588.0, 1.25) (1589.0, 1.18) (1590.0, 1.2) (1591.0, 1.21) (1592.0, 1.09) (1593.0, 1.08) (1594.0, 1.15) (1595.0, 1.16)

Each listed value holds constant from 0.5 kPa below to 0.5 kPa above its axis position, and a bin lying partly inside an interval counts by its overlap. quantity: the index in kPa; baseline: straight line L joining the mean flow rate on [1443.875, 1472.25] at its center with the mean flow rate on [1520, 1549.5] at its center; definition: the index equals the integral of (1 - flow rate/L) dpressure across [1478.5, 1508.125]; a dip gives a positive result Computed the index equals 2.2 kPa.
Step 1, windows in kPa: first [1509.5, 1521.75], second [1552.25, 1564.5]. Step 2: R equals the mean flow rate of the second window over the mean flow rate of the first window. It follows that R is 1.24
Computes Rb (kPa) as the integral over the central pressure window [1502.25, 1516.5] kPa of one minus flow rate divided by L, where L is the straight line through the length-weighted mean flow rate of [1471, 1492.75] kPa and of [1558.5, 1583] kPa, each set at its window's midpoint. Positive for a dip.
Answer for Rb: 1.5 kPa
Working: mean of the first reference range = 1.39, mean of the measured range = 1.23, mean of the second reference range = 1.31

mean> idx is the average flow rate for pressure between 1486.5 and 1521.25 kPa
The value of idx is 1.27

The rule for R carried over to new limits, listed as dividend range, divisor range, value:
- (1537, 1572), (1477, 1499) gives 1.04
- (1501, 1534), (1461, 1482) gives 0.88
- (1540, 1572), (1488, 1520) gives 1.11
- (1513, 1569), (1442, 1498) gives 0.95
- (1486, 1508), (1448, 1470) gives 0.86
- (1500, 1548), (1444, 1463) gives 0.86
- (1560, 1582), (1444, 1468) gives 0.86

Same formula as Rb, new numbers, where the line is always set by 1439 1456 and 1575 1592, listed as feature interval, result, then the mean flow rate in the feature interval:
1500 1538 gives 1.90 kPa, 1.29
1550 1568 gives -2.97 kPa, 1.47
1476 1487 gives 0.34 kPa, 1.4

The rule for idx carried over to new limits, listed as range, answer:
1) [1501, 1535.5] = 1.28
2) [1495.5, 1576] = 1.33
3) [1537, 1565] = 1.43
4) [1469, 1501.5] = 1.37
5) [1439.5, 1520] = 1.39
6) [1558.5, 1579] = 1.33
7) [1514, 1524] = 1.26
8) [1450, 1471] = 1.49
